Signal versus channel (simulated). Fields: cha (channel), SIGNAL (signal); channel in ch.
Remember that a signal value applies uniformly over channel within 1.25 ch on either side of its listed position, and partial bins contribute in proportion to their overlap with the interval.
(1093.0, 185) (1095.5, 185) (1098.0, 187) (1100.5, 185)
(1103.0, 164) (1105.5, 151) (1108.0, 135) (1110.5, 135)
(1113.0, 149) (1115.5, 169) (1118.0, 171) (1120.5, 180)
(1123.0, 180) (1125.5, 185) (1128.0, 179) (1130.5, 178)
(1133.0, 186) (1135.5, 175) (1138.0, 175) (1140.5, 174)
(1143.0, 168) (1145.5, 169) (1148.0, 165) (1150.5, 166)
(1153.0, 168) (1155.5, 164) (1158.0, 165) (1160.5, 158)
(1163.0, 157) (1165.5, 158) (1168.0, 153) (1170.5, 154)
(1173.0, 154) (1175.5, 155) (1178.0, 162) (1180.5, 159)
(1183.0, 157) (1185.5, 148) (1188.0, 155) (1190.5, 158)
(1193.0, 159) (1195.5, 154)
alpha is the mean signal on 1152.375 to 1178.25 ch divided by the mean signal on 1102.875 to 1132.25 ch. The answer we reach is 1.0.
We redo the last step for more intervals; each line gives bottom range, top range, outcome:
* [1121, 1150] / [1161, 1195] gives 0.89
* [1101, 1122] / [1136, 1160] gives 1.06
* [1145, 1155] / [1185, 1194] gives 0.93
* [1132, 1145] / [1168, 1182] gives 0.89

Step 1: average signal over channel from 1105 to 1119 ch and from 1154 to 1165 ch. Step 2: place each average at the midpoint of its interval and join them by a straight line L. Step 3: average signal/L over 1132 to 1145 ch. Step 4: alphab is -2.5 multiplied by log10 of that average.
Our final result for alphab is -0.12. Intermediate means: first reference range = 151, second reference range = 161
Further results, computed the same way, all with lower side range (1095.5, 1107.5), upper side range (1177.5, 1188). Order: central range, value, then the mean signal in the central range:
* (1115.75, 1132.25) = -0.07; 178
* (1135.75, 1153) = -0.04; 170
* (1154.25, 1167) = 0.00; 160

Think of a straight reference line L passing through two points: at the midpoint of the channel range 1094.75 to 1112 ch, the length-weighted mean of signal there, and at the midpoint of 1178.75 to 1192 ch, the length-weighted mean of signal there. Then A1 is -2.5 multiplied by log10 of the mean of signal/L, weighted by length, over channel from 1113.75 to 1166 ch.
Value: -0.08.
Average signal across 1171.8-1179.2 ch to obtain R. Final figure 157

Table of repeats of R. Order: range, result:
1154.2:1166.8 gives 160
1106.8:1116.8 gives 147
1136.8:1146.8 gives 171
